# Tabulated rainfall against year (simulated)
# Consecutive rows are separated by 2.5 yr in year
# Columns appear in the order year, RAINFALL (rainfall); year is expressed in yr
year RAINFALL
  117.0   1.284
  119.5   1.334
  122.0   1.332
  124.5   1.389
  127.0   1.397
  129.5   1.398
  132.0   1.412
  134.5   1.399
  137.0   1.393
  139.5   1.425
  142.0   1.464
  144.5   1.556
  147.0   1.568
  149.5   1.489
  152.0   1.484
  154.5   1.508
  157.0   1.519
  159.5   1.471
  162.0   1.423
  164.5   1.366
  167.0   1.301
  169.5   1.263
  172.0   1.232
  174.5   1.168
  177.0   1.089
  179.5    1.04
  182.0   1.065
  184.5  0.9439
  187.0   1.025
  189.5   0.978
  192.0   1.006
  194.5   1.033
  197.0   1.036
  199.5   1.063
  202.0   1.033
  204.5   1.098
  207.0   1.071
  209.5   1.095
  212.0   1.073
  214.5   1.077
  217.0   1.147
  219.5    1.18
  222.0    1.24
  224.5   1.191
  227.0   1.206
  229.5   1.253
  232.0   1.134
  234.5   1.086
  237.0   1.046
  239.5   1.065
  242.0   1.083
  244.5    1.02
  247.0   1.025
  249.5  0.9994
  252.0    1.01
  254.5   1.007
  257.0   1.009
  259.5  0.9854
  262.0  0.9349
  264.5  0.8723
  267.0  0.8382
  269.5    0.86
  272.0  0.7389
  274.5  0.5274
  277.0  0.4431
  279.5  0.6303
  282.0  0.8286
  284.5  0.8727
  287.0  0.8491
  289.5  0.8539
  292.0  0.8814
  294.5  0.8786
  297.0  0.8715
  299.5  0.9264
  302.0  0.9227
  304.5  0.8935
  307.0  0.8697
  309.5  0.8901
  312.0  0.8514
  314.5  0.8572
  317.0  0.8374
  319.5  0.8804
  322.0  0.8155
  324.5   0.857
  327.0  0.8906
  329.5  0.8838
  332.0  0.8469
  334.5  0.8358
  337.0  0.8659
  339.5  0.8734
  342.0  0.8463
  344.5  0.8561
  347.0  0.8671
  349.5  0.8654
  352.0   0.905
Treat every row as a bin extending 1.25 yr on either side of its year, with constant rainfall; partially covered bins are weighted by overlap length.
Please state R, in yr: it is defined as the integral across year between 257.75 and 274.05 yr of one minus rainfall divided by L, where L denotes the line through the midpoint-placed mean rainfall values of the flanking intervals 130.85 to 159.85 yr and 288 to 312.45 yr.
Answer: 2.5 yr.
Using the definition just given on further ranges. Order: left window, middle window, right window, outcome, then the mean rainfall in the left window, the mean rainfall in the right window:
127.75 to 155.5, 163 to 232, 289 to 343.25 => 7.9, 1.46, 0.87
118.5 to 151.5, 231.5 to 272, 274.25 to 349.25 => 2.0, 1.43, 0.838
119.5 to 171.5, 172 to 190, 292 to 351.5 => 3.5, 1.42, 0.87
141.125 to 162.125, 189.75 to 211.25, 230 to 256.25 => 3.6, 1.5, 1.05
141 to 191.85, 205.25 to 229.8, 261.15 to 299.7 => -1.9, 1.29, 0.796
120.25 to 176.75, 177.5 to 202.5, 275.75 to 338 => 4.6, 1.4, 0.841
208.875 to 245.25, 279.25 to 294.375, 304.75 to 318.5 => 1.7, 1.13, 0.864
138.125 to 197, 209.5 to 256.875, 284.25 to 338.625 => -0.4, 1.27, 0.87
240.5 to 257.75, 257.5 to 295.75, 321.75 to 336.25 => 6.4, 1.02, 0.858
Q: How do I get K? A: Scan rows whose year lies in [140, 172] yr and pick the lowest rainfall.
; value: 1.232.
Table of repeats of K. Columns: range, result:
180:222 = 0.9439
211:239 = 1.046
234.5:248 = 1.02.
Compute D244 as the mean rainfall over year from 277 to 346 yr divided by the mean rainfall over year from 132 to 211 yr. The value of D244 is 0.68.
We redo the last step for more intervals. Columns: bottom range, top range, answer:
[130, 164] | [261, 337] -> 0.57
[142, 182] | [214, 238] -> 0.85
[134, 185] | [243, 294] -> 0.64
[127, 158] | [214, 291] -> 0.66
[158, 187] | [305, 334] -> 0.71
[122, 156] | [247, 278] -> 0.60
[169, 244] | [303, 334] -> 0.79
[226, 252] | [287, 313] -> 0.81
